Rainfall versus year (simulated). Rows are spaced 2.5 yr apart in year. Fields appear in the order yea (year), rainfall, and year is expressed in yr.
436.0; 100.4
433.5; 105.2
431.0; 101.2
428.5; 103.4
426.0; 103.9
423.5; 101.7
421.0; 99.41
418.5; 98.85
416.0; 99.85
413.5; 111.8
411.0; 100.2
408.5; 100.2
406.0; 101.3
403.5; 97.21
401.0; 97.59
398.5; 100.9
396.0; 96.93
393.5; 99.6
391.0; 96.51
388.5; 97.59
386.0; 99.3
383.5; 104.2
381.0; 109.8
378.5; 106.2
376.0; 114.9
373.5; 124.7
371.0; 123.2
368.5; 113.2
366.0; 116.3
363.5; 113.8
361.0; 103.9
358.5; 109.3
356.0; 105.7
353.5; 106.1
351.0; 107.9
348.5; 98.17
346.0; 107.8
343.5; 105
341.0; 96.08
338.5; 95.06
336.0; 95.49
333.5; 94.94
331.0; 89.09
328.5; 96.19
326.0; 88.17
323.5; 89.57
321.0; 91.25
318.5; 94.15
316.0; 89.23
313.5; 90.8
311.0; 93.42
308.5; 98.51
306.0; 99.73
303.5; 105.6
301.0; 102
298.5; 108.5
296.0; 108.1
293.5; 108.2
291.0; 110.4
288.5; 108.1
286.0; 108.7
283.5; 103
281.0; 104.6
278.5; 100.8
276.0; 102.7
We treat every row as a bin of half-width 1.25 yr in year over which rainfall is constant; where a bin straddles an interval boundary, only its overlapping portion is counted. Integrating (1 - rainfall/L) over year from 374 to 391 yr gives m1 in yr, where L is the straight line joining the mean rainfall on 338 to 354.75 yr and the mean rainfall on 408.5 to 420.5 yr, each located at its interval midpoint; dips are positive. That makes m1 -0.5 yr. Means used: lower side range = 103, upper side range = 102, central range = 106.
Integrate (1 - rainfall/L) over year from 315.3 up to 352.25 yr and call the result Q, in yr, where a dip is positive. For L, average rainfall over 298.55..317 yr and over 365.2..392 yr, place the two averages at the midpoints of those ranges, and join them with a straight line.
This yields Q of 2.3 yr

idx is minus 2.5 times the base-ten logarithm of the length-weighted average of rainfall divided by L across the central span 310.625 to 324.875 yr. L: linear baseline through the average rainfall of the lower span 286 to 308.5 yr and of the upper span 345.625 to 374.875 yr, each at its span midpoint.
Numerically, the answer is 0.179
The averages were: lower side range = 106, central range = 91.3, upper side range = 111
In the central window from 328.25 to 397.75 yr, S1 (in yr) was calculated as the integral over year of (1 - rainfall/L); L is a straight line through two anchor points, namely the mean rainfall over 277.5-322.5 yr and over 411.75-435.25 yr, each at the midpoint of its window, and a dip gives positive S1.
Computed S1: -1.8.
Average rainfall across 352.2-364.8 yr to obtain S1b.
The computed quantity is 108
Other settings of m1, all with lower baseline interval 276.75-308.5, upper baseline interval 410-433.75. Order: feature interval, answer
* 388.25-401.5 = 0.6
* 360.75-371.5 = -1.1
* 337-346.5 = 0.4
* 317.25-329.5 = 1.5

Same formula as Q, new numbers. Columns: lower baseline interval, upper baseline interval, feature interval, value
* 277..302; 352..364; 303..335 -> 3.93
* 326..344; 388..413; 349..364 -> -1.64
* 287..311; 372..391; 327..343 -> 1.68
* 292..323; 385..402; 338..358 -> -0.93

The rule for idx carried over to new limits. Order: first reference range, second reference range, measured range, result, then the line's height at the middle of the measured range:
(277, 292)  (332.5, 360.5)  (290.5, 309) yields 0.00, 105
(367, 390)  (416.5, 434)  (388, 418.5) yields 0.06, 106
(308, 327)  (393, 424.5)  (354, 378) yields -0.18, 96.3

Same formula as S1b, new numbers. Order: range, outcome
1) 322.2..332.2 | 90.8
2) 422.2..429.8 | 103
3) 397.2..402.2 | 99.2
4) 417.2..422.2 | 99.1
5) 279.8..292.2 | 107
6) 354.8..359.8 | 107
